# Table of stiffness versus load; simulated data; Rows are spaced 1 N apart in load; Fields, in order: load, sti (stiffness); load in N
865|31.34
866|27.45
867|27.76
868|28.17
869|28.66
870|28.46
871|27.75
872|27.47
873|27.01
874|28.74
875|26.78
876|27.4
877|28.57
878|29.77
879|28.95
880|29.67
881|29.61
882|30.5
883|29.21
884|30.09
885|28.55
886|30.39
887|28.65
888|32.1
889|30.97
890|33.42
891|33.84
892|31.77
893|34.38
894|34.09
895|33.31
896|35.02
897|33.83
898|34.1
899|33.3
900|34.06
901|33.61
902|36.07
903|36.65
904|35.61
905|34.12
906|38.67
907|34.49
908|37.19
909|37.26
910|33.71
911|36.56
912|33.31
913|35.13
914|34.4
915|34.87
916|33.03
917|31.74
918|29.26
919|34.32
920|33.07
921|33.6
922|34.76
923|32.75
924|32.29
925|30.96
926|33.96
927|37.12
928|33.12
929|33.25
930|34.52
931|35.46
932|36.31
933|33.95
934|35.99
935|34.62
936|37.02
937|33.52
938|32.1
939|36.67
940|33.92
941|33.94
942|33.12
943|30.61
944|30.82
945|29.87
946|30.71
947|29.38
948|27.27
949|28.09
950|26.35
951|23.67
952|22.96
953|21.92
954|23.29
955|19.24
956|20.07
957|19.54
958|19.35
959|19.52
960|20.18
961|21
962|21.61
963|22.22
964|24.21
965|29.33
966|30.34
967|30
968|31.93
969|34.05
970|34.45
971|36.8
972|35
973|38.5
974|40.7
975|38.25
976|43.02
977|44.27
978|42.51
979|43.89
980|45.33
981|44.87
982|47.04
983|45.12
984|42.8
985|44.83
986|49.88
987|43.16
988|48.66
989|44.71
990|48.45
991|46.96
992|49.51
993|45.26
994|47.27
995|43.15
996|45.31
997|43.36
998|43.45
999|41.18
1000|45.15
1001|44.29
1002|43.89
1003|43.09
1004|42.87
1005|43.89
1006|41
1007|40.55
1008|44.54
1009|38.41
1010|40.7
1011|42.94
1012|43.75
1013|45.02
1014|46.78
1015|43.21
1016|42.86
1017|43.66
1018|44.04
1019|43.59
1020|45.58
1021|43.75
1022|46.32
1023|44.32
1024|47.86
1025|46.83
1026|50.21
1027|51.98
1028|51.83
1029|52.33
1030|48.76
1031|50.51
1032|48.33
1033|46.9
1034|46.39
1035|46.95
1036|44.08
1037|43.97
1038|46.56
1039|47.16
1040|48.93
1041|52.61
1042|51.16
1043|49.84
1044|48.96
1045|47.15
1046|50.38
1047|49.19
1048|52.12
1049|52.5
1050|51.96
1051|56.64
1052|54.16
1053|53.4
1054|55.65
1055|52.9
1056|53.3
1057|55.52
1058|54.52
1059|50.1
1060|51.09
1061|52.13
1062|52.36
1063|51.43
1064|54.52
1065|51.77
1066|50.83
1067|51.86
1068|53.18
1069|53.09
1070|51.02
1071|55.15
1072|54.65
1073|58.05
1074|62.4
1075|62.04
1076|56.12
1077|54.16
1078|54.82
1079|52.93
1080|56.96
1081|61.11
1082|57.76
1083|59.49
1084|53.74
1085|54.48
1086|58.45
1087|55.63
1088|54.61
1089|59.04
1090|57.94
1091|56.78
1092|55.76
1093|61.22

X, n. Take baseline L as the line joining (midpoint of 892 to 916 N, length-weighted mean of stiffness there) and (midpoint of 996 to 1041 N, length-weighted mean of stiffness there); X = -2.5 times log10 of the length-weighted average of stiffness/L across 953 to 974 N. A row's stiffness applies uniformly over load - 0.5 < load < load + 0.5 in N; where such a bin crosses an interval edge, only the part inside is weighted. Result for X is 0.45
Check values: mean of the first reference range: 34.8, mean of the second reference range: 45.3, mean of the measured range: 26.8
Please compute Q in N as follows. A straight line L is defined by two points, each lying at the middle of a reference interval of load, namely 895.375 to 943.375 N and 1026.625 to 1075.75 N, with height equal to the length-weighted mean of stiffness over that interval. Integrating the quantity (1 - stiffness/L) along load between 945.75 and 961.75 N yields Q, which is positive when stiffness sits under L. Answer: 6.4 N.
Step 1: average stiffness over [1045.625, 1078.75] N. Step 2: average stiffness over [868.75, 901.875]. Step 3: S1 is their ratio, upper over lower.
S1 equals 1.74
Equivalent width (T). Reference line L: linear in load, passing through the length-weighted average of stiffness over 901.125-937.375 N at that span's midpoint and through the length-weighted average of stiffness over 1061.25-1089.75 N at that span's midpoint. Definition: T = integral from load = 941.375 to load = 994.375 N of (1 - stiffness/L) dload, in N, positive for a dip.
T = 9.3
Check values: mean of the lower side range 34.5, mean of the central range 34.2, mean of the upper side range 55.4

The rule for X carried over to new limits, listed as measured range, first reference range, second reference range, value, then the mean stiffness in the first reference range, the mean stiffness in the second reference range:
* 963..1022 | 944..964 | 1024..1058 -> -0.19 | 23.7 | 50.3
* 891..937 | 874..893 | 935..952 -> -0.13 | 30.1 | 30.9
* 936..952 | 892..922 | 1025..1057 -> 0.25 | 34.4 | 50.2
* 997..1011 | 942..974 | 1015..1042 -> -0.06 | 27.2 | 47.2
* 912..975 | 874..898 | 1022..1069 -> 0.23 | 30.9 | 50.5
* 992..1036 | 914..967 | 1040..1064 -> -0.02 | 29.7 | 52.1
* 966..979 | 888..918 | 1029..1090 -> 0.14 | 34.3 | 52.8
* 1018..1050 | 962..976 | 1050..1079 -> -0.02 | 32.7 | 54.1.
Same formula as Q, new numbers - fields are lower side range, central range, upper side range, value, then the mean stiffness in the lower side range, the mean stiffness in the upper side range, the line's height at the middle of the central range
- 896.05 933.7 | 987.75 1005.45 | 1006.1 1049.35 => -0.7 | 34.4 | 46.8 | 43.3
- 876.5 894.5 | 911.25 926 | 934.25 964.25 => -2.2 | 30.8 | 27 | 28.8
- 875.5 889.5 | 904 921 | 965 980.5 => -1.2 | 29.6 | 37.7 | 32.3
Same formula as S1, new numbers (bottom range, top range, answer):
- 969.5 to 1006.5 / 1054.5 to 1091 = 1.26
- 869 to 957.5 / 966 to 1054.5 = 1.43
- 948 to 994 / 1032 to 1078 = 1.50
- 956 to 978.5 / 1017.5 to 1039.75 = 1.55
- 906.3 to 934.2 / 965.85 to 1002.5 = 1.24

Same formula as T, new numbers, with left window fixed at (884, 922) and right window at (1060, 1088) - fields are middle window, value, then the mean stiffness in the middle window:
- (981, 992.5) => -0.57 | 46.4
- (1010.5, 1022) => 0.88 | 44.2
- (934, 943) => 0.92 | 34.2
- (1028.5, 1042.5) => 0.58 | 48.2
